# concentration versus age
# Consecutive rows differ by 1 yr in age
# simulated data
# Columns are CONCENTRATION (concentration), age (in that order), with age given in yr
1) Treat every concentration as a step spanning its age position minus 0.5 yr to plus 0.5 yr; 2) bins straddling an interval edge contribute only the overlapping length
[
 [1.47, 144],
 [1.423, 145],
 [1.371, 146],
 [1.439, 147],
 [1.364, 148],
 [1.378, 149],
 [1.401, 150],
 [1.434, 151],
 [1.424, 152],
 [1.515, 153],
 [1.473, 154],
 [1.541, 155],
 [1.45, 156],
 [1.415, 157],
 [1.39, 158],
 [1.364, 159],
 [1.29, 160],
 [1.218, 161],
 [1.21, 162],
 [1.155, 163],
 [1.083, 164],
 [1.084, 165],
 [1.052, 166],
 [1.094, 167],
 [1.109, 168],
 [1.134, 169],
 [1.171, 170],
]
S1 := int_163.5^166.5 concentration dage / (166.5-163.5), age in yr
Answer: 1.07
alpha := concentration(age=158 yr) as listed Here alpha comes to 1.39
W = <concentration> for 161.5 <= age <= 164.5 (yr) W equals 1.15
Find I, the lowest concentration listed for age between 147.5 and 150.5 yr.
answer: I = 1.364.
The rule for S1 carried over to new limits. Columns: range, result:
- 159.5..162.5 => 1.24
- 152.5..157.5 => 1.48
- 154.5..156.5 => 1.5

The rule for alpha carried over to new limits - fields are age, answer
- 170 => 1.171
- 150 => 1.401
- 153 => 1.515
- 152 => 1.424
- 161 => 1.218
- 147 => 1.439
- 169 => 1.134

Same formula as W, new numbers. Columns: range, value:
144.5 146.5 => 1.4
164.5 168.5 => 1.08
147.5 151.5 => 1.39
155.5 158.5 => 1.42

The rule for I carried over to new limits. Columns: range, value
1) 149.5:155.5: 1.401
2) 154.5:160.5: 1.29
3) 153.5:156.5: 1.45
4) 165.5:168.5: 1.052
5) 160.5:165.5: 1.083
